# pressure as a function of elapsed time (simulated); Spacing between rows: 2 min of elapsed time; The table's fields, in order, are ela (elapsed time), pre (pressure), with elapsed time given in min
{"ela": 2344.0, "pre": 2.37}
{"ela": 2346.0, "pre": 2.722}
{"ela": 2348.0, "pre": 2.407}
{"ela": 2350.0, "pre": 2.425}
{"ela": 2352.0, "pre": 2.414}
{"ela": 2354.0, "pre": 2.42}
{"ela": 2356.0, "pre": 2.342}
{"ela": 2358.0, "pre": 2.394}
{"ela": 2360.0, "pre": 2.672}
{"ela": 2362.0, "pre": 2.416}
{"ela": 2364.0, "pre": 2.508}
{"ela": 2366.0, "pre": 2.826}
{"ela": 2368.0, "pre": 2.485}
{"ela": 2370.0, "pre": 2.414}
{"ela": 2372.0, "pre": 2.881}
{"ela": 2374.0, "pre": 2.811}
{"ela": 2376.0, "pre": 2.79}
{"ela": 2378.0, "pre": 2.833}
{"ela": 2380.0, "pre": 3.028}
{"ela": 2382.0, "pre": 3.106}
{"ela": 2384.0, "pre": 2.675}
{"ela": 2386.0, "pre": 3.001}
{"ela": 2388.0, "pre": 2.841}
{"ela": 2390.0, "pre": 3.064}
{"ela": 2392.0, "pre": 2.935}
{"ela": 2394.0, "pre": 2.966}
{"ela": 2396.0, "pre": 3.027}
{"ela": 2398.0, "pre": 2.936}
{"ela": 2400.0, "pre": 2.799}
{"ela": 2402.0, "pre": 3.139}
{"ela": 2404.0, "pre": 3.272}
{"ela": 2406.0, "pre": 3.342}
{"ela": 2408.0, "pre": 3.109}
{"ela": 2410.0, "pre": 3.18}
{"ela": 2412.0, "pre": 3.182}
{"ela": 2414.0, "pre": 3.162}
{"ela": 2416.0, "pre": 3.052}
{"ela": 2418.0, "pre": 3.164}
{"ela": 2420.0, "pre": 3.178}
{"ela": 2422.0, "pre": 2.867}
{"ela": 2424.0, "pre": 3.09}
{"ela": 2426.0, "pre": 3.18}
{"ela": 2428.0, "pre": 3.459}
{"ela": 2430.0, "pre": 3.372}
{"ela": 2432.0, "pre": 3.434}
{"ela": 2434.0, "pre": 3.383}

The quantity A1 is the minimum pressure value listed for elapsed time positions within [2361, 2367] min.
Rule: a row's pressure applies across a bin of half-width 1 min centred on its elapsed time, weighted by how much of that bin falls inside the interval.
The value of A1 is 2.416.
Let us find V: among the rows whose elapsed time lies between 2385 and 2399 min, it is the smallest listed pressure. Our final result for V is 2.841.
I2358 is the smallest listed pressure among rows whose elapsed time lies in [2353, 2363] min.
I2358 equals 2.342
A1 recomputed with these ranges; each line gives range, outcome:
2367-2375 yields 2.414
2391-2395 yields 2.935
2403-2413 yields 3.109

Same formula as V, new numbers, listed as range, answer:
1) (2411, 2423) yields 2.867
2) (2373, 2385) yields 2.675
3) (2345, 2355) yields 2.407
